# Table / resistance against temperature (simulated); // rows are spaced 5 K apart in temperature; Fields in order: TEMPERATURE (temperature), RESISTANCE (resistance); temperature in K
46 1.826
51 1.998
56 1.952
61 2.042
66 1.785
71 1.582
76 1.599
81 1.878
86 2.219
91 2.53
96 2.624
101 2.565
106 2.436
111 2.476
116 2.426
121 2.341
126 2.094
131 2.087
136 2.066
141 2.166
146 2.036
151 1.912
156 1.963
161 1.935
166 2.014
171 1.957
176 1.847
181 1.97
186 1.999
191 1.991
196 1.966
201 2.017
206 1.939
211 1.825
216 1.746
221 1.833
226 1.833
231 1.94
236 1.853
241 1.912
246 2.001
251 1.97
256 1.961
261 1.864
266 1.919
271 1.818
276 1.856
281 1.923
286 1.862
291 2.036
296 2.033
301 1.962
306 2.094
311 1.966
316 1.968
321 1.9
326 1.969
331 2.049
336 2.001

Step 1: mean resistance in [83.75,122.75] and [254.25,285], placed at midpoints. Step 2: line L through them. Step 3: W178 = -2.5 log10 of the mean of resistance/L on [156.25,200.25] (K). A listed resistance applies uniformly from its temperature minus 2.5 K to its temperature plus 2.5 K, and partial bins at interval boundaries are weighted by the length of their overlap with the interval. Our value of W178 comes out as 0.123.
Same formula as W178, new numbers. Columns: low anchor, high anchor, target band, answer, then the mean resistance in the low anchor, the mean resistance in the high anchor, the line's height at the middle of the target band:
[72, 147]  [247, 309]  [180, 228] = 0.09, 2.23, 1.94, 2.07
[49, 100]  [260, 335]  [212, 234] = 0.08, 2.04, 1.95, 1.98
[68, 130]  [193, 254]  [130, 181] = 0.05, 2.22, 1.9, 2.08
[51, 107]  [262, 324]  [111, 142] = -0.08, 2.1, 1.94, 2.06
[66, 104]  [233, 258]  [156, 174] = 0.04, 2.12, 1.94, 2.03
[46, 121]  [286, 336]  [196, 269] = 0.08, 2.15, 1.99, 2.04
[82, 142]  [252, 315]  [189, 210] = 0.09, 2.33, 1.94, 2.13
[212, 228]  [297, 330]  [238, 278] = -0.02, 1.81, 1.98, 1.88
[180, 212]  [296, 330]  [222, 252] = 0.03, 1.96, 1.98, 1.97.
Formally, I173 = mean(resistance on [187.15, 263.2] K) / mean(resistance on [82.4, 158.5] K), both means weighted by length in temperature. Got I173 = 0.85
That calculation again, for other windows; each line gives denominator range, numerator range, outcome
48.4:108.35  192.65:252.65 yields 0.91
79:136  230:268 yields 0.83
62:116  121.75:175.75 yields 0.93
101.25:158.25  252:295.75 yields 0.87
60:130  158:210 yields 0.90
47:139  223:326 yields 0.90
